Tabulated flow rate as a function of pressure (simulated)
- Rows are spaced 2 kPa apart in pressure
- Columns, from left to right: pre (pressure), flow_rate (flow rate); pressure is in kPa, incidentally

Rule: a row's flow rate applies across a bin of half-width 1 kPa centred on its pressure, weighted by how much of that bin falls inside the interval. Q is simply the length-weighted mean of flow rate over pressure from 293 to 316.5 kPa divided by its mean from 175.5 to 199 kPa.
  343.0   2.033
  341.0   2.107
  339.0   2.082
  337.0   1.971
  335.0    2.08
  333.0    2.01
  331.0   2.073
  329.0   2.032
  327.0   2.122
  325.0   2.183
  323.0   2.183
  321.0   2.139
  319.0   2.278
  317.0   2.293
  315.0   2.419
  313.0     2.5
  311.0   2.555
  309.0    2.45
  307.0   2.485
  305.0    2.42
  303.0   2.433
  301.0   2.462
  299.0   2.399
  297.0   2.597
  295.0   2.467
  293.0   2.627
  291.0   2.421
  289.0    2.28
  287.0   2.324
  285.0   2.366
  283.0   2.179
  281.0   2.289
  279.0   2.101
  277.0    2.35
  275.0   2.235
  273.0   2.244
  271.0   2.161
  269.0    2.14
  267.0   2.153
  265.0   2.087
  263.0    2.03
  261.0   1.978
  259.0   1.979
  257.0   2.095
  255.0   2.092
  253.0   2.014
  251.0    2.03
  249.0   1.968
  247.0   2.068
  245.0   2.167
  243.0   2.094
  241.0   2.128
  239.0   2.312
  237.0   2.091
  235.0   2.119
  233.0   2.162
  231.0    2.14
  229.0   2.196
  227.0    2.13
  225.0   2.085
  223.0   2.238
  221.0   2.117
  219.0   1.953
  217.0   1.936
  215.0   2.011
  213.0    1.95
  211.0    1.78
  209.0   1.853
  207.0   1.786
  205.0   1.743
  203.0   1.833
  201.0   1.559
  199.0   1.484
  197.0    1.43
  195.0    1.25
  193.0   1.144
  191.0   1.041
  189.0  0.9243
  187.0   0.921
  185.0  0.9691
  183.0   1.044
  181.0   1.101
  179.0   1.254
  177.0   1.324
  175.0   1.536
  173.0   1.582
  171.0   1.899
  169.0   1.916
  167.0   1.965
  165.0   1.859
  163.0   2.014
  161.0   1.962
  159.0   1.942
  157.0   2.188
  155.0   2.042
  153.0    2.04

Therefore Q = 2.15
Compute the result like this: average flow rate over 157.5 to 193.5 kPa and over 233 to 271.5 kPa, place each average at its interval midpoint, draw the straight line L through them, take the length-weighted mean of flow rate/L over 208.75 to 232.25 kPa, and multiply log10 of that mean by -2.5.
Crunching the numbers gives -0.11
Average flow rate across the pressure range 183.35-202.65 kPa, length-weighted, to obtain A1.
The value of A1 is 1.21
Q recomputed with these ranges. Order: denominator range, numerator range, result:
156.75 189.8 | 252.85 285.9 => 1.39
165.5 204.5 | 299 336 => 1.65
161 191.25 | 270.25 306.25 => 1.62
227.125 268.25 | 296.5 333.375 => 1.11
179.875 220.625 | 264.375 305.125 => 1.55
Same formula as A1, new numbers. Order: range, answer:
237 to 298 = 2.2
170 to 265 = 1.78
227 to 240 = 2.17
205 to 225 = 1.95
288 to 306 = 2.46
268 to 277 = 2.21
